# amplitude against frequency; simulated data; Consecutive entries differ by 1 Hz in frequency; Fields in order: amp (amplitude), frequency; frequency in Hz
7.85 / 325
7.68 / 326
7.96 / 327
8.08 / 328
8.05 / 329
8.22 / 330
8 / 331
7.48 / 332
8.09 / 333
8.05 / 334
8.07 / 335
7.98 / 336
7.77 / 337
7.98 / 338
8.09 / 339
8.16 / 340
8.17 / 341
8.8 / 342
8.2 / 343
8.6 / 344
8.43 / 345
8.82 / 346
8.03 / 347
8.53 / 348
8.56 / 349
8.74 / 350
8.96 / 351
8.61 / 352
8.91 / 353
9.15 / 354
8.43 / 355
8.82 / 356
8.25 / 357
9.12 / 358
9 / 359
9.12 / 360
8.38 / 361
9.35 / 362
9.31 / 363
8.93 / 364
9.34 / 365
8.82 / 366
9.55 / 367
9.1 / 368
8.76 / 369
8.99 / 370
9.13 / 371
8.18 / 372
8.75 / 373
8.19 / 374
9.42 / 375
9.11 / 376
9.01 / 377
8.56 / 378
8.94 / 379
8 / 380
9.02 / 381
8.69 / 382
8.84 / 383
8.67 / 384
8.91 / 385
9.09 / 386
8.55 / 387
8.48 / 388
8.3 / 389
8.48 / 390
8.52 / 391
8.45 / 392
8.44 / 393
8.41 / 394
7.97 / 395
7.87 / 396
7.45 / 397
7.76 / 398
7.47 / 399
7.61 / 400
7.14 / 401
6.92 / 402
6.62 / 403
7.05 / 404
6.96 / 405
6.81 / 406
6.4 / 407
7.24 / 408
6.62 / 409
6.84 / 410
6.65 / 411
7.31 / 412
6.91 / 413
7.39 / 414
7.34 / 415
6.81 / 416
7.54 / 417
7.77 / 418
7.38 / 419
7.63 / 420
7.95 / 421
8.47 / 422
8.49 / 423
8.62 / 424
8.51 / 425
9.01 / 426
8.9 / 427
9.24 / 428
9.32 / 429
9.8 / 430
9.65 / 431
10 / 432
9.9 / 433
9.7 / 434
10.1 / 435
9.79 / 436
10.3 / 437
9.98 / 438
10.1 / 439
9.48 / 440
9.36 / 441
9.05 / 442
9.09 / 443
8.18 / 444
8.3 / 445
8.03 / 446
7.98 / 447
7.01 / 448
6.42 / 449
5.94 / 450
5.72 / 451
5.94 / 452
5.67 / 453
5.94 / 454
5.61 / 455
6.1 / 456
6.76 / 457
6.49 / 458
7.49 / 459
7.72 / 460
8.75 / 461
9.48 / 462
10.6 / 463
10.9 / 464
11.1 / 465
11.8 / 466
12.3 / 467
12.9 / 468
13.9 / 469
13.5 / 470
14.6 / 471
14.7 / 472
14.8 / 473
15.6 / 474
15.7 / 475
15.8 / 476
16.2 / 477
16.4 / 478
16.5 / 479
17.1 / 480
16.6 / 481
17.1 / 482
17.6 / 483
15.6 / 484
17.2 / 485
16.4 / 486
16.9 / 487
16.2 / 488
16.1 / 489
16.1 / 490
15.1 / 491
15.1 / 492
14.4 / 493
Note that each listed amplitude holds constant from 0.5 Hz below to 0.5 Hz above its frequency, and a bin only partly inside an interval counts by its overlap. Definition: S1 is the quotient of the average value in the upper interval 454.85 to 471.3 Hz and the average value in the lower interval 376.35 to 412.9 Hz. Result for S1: 1.27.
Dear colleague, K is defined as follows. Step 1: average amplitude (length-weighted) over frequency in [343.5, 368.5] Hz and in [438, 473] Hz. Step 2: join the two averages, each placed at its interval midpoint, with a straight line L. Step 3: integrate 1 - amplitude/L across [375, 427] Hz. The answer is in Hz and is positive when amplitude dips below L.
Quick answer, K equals 6.0 Hz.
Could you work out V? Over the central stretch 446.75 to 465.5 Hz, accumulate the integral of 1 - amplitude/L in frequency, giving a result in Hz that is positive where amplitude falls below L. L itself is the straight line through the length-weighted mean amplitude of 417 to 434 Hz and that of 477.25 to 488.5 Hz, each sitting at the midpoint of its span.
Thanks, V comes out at 8.1 Hz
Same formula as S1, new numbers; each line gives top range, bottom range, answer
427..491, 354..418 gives 1.37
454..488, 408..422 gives 1.78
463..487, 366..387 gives 1.69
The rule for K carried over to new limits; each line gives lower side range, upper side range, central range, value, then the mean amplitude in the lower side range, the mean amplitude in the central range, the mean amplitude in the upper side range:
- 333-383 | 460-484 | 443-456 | 6.2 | 8.67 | 6.8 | 14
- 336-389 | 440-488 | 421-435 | 1.7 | 8.71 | 9.19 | 11.4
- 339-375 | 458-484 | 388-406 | 4.6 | 8.75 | 7.73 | 13.5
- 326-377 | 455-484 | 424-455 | 8.3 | 8.57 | 8.5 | 12.7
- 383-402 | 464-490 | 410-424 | 3.7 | 8.18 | 7.53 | 15.2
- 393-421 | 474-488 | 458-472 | 3.3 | 7.29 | 11.1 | 16.5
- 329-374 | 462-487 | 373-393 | 2.9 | 8.57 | 8.69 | 14.7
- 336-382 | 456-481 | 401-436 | 9.1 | 8.7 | 8.01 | 12.5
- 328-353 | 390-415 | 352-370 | -2.2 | 8.28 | 8.95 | 7.39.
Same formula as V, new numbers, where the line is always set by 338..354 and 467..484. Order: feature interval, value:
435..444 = 2.6 Hz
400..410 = 4.1 Hz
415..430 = 5.2 Hz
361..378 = 1.4 Hz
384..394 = 2.1 Hz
